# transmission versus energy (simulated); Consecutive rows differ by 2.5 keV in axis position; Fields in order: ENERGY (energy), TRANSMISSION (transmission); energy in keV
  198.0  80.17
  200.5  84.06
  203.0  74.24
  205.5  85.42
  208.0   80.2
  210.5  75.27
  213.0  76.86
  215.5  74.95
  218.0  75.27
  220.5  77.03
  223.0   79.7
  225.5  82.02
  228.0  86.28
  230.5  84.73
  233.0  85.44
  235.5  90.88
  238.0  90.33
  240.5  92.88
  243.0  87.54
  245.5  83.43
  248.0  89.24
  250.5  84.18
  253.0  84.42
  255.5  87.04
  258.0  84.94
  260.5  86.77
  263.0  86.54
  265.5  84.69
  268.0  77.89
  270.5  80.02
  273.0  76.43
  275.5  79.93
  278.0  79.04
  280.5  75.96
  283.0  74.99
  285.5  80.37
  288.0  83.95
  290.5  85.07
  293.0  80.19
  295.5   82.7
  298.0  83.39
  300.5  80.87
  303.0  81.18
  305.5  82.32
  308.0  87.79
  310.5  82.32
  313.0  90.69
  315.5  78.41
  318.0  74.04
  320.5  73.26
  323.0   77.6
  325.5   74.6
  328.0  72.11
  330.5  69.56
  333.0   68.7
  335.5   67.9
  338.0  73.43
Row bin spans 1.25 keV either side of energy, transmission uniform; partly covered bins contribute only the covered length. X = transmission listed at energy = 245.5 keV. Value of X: 83.43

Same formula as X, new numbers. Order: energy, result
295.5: 82.7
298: 83.39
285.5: 80.37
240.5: 92.88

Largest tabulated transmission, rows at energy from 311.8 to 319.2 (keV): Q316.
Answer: 90.69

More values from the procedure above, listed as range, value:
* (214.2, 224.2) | 79.7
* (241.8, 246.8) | 87.54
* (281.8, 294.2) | 85.07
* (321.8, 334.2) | 77.6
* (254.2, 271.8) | 87.04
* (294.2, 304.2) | 83.39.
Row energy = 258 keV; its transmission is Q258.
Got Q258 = 84.94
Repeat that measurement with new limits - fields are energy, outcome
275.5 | 79.93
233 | 85.44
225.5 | 82.02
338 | 73.43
